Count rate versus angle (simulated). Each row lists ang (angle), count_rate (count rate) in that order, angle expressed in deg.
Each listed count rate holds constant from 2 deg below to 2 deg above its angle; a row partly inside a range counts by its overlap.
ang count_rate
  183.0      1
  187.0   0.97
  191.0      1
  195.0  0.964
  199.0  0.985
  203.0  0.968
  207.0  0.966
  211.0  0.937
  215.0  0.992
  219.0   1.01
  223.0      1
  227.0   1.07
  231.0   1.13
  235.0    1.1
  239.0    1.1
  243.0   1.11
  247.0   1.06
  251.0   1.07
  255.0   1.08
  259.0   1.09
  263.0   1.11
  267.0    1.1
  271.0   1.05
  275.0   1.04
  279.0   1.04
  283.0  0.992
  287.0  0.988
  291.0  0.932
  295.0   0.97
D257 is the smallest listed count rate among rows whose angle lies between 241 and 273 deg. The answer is 1.05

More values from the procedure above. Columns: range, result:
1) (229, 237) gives 1.1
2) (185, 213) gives 0.937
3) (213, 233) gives 0.992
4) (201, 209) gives 0.966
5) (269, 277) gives 1.04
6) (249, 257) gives 1.07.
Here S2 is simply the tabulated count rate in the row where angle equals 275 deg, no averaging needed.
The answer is 1.04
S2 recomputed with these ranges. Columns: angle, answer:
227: 1.07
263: 1.11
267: 1.1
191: 1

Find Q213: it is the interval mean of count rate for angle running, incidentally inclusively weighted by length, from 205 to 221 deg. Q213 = 0.976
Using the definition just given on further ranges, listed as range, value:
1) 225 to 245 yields 1.1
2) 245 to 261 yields 1.07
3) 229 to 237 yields 1.11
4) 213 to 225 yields 1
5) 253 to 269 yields 1.09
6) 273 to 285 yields 1.02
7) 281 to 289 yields 0.99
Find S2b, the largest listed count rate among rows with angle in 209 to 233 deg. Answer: 1.13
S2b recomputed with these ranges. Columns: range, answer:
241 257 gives 1.11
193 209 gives 0.985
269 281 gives 1.05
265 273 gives 1.1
